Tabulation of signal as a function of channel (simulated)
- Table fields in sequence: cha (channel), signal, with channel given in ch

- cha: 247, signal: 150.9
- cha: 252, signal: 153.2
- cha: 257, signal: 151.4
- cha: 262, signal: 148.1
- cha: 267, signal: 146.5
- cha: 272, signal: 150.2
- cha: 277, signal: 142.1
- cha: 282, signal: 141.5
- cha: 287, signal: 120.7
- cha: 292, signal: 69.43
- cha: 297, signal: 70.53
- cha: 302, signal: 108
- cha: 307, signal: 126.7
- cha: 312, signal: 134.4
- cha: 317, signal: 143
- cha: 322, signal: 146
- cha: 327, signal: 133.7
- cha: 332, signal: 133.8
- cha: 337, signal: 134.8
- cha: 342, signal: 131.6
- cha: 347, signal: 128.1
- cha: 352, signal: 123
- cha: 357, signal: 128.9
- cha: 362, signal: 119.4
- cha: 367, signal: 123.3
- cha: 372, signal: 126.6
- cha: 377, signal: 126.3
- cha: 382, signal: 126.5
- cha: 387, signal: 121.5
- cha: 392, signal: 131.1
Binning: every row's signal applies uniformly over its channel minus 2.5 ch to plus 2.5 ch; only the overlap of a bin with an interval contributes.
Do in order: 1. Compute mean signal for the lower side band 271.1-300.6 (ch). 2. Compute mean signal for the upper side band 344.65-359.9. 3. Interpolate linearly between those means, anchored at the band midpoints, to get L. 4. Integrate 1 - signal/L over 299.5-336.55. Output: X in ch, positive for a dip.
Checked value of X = -3.85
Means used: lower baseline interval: 114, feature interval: 132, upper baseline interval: 126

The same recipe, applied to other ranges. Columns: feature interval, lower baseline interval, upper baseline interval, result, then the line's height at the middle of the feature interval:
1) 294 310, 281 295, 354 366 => 1.1 ch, 109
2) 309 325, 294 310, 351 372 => -4.9 ch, 107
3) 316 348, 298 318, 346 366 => -3.2 ch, 124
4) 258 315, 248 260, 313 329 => 8.7 ch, 146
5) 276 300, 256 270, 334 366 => 6.1 ch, 142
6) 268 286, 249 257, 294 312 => -1.8 ch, 130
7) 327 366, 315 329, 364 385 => 1.5 ch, 134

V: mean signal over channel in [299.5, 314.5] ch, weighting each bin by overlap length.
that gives 123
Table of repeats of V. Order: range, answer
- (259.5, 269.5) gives 147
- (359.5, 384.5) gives 124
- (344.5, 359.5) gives 127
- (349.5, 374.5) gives 124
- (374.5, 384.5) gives 126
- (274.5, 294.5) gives 118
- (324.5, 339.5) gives 134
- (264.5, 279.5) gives 146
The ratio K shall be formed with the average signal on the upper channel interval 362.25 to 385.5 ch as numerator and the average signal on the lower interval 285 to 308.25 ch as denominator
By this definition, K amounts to 1.29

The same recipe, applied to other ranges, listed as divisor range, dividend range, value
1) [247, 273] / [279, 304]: 0.68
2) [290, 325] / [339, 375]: 1.10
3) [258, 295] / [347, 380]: 0.95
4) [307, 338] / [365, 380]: 0.92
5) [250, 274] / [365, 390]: 0.83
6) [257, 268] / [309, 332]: 0.93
